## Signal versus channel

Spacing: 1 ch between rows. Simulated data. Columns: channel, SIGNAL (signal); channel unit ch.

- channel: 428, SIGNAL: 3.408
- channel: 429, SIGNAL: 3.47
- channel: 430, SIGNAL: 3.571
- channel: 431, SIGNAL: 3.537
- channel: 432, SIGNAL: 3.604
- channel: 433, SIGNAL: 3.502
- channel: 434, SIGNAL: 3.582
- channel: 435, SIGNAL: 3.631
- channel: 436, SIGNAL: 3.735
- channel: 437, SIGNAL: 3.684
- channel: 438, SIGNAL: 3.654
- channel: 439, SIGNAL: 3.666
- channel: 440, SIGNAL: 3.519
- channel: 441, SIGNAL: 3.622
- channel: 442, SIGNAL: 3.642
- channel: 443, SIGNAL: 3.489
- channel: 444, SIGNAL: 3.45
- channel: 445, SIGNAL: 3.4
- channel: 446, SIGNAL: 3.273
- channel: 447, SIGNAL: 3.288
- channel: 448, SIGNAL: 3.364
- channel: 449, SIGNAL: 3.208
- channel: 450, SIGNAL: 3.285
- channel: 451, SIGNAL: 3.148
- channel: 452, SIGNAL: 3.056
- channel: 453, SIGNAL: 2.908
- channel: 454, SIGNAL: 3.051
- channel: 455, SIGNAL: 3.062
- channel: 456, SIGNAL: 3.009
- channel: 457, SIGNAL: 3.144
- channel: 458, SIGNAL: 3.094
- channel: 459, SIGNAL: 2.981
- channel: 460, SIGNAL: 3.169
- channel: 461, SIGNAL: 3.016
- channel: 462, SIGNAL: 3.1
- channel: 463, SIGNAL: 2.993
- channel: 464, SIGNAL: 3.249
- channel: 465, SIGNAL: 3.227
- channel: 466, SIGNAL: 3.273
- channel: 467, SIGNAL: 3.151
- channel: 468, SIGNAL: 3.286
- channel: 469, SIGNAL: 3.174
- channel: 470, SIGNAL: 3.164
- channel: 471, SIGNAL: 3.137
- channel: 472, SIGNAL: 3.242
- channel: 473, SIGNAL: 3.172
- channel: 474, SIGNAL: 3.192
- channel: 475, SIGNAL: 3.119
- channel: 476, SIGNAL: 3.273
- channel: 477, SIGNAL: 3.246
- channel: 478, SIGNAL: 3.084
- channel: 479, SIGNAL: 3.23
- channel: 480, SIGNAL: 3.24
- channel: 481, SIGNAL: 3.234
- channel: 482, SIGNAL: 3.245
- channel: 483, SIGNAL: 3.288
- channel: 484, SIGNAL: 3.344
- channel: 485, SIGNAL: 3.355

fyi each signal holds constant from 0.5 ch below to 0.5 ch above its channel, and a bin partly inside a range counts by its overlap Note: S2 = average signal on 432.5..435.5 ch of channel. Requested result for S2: 3.57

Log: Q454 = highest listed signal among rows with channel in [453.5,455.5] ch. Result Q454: 3.062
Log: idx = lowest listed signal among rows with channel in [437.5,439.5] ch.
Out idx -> 3.654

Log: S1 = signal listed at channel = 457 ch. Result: 3.144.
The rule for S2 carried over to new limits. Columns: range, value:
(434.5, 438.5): 3.68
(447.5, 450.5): 3.29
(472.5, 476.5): 3.19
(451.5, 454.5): 3.01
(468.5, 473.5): 3.18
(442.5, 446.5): 3.4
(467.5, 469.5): 3.23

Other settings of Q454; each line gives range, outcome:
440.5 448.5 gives 3.642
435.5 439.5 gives 3.735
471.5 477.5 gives 3.273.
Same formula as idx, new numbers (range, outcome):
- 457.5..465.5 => 2.981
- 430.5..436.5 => 3.502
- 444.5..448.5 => 3.273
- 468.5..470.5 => 3.164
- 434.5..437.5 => 3.631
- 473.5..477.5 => 3.119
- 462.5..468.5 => 2.993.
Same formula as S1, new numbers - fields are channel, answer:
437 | 3.684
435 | 3.631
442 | 3.642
